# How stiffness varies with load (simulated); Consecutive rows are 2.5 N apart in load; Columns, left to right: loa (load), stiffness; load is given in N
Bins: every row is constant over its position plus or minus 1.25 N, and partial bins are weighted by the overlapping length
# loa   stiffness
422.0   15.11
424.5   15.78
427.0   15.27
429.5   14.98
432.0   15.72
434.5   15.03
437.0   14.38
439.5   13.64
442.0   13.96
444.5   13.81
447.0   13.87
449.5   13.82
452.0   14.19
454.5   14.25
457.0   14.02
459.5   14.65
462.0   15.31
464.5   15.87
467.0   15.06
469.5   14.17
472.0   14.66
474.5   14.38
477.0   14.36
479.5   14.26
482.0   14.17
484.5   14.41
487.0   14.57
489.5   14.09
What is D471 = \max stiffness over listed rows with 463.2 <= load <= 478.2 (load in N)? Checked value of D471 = 15.87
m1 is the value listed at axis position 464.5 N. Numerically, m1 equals 15.87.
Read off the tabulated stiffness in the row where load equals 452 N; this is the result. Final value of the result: 14.19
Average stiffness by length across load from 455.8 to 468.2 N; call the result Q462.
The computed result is 15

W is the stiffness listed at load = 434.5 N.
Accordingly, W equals 15.03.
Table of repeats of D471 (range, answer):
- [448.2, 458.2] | 14.25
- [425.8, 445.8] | 15.72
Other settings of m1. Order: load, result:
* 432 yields 15.72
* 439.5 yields 13.64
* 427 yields 15.27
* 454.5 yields 14.25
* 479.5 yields 14.26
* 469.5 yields 14.17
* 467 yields 15.06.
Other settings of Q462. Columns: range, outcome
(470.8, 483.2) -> 14.4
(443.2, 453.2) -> 13.9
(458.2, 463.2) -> 15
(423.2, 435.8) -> 15.4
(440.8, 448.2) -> 13.9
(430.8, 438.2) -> 15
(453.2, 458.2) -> 14.1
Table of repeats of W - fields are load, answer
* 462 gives 15.31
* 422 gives 15.11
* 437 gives 14.38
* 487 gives 14.57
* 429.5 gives 14.98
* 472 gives 14.66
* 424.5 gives 15.78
